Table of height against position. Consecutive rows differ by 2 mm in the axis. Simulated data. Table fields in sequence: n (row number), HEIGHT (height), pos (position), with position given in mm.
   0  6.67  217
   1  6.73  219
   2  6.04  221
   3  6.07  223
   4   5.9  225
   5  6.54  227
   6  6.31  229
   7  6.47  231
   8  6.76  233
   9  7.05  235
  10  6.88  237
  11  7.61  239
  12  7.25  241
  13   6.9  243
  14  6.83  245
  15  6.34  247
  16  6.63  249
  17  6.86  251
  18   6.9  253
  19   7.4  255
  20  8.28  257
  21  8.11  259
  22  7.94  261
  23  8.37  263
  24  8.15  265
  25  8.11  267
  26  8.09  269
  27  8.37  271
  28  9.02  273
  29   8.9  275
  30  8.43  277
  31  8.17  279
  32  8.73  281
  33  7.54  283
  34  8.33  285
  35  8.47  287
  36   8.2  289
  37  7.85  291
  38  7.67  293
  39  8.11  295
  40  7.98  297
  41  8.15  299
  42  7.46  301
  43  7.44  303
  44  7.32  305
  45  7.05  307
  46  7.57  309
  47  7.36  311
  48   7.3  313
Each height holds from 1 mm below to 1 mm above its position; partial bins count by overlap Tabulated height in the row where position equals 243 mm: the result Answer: 6.9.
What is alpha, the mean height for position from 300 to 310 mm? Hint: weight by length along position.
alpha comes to 7.37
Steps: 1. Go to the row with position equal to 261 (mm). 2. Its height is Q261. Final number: 7.94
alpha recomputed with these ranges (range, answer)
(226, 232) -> 6.44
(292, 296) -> 7.89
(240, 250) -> 6.79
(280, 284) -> 8.13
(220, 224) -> 6.05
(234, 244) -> 7.14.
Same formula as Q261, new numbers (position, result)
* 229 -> 6.31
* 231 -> 6.47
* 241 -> 7.25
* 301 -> 7.46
